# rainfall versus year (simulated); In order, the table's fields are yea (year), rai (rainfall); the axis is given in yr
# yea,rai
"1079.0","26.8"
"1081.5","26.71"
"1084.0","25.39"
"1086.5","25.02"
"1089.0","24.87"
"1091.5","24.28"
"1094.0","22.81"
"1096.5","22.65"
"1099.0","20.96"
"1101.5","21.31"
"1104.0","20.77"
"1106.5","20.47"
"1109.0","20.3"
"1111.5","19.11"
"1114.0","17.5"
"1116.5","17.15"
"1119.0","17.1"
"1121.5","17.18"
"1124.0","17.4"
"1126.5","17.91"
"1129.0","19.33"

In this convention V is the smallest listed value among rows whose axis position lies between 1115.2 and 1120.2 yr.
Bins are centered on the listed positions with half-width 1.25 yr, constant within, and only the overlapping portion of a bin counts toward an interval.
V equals 17.1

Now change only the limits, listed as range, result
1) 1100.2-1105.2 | 20.77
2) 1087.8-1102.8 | 20.96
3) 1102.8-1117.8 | 17.15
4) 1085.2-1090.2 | 24.87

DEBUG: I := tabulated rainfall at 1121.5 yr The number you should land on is 17.18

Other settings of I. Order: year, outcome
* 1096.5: 22.65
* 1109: 20.3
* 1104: 20.77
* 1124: 17.4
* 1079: 26.8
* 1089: 24.87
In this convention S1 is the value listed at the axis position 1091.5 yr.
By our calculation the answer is 24.28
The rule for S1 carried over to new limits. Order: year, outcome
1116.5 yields 17.15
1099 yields 20.96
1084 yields 25.39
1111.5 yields 19.11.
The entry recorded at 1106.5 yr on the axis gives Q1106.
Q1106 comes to 20.47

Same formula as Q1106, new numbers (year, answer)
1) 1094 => 22.81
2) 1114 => 17.5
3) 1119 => 17.1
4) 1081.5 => 26.71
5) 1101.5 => 21.31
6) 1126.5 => 17.91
